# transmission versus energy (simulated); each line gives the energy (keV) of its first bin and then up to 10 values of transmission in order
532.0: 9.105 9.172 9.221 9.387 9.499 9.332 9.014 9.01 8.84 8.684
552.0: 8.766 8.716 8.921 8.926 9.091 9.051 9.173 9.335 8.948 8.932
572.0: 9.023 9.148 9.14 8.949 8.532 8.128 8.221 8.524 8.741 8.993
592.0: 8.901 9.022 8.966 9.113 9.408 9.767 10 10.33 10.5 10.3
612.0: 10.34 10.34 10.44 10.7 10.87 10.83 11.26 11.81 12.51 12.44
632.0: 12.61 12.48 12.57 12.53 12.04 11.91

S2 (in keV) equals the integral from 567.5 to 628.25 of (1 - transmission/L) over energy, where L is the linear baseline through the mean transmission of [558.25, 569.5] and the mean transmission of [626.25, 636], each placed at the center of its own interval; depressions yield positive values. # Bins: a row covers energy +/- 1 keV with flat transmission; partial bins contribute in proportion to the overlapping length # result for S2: 6.4 keV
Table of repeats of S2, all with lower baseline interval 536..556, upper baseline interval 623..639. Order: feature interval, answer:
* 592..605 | 2.0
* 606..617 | 1.1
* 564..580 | 1.6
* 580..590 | 1.9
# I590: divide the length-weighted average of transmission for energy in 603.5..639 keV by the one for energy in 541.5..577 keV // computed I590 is 1.3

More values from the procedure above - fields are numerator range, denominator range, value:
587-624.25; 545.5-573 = 1.11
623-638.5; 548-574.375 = 1.37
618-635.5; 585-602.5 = 1.31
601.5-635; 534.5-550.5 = 1.21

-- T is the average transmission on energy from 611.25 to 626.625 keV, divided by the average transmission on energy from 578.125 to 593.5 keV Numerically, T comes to 1.25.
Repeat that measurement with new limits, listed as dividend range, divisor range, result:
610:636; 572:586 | 1.31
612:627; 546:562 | 1.22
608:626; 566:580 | 1.19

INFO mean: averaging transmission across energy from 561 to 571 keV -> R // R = 9.09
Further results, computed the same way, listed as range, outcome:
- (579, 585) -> 8.29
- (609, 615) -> 10.3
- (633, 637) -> 12.5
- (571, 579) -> 9.06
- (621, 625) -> 11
